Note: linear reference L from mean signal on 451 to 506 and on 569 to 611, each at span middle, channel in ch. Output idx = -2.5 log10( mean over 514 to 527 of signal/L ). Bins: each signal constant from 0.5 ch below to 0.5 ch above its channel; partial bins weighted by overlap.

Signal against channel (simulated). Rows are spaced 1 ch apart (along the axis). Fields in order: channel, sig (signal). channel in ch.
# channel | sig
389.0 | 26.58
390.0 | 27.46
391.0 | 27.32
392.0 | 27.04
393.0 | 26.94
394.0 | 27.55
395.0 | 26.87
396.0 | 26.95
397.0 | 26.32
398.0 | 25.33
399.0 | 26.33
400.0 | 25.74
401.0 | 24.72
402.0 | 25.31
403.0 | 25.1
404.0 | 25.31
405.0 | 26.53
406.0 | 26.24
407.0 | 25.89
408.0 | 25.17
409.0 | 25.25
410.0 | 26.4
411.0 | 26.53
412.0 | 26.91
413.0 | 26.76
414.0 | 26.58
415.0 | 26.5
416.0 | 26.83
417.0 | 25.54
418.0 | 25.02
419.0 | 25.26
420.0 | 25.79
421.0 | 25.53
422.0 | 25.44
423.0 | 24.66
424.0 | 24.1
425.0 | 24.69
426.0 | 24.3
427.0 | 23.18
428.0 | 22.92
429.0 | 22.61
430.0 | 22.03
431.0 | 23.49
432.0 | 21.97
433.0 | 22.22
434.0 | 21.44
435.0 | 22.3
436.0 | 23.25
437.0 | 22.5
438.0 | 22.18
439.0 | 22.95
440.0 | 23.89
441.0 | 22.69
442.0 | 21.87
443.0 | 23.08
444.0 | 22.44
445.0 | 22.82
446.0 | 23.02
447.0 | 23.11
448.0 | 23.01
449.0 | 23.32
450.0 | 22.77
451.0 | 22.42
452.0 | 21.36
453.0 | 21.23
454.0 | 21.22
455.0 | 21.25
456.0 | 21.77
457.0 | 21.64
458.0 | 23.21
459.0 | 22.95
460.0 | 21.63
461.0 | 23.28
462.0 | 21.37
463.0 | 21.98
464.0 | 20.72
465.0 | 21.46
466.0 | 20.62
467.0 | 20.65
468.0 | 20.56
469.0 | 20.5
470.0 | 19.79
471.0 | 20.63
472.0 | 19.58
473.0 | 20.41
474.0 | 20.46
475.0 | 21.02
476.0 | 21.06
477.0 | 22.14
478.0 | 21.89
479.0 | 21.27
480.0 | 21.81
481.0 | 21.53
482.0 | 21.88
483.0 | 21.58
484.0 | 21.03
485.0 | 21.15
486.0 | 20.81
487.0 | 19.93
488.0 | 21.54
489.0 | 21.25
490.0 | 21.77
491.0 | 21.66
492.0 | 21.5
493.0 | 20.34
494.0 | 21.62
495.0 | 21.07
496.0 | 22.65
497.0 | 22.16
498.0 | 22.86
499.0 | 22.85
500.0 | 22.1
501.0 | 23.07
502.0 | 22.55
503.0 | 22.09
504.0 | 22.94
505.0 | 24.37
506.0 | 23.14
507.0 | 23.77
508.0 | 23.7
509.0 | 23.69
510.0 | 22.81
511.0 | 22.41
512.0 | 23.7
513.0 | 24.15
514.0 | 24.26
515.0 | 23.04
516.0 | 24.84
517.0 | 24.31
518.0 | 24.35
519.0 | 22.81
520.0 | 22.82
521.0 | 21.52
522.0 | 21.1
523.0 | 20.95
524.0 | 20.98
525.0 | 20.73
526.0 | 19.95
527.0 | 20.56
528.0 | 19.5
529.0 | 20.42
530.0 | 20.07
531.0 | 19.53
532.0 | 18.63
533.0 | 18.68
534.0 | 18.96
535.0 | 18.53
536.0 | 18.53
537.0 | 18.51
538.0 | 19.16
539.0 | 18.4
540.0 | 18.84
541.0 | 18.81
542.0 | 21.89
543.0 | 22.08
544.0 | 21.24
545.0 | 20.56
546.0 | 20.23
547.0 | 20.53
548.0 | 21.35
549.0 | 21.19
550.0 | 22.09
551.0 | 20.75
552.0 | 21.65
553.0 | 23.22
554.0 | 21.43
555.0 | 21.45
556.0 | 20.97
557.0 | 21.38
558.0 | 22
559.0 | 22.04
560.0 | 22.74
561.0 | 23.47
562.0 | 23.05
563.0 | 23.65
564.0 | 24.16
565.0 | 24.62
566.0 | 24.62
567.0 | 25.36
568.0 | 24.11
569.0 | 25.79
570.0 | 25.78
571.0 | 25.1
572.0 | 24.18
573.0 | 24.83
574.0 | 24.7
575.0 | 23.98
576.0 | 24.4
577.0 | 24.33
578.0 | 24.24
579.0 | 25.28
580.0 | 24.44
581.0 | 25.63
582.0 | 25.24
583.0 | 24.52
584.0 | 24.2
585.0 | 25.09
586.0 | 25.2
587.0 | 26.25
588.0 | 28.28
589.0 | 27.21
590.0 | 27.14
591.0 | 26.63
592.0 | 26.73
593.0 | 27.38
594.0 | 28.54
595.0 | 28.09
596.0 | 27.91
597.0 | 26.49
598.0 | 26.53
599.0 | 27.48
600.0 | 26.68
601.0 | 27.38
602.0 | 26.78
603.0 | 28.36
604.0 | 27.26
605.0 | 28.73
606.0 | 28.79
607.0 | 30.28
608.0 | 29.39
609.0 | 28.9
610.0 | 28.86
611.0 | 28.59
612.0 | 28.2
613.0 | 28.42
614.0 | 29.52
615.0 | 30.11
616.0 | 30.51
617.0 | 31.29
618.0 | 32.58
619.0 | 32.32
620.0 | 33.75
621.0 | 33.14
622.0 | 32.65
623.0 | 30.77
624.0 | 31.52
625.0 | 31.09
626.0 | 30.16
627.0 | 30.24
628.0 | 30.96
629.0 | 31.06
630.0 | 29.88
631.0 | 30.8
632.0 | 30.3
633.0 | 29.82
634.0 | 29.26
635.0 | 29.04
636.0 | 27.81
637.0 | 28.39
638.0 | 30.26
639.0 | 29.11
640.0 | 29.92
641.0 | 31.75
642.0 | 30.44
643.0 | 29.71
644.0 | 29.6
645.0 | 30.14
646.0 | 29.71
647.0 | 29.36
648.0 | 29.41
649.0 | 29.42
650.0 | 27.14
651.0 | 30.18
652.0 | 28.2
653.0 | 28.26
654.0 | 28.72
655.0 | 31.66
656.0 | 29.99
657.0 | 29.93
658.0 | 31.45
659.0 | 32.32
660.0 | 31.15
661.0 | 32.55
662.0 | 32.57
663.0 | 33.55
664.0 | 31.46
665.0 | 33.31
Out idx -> 0.05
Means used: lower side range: 21.6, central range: 22.3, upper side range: 26.5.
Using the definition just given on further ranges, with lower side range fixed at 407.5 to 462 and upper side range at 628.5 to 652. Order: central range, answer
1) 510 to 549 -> 0.25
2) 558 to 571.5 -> 0.14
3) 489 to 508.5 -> 0.14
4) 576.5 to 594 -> 0.09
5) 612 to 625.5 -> -0.08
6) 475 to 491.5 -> 0.17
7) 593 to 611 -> 0.02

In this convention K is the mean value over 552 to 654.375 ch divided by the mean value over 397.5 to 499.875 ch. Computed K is 1.20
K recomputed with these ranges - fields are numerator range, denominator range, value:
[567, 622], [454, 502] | 1.27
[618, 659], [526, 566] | 1.44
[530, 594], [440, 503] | 1.06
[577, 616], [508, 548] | 1.29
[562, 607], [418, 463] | 1.13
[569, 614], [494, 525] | 1.17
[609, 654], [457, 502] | 1.40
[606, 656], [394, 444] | 1.22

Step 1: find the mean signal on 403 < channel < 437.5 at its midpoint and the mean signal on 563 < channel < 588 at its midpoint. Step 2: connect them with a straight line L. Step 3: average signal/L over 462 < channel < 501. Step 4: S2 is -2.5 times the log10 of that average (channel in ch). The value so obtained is 0.16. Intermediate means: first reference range 24.7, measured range 21.3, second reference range 24.9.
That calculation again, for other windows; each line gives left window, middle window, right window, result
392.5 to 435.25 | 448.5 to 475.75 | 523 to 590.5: 0.14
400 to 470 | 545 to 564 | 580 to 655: 0.23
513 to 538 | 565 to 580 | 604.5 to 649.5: 0.02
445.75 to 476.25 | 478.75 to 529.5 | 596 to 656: 0.07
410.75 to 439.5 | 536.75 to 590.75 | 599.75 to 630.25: 0.22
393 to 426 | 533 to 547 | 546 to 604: 0.26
